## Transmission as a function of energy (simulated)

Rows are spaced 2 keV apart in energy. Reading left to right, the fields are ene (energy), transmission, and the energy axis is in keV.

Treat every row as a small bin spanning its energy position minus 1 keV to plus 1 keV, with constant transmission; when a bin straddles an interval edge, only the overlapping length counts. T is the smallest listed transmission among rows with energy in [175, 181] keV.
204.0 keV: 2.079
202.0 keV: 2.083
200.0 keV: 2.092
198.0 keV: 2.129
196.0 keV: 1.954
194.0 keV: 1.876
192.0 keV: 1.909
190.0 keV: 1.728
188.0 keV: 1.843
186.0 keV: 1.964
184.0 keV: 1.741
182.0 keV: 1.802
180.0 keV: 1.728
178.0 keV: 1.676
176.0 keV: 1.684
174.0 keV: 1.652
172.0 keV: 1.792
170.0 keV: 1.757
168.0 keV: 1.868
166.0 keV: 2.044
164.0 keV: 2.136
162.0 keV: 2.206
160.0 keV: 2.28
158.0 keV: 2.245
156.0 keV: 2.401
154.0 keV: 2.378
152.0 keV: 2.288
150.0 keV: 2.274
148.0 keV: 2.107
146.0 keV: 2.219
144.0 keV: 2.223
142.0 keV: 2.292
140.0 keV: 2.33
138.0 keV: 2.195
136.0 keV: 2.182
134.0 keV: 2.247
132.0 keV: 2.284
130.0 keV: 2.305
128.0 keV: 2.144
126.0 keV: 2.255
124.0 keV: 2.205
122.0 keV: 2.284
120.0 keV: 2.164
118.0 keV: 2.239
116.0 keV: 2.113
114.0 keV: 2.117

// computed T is 1.676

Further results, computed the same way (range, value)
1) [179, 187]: 1.728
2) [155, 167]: 2.044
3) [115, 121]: 2.113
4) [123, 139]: 2.144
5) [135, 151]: 2.107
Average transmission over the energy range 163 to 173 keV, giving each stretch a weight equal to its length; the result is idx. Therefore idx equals 1.92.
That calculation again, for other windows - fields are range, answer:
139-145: 2.28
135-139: 2.19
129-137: 2.25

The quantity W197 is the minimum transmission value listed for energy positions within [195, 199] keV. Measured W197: 1.954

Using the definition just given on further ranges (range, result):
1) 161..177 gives 1.652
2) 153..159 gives 2.245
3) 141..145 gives 2.223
